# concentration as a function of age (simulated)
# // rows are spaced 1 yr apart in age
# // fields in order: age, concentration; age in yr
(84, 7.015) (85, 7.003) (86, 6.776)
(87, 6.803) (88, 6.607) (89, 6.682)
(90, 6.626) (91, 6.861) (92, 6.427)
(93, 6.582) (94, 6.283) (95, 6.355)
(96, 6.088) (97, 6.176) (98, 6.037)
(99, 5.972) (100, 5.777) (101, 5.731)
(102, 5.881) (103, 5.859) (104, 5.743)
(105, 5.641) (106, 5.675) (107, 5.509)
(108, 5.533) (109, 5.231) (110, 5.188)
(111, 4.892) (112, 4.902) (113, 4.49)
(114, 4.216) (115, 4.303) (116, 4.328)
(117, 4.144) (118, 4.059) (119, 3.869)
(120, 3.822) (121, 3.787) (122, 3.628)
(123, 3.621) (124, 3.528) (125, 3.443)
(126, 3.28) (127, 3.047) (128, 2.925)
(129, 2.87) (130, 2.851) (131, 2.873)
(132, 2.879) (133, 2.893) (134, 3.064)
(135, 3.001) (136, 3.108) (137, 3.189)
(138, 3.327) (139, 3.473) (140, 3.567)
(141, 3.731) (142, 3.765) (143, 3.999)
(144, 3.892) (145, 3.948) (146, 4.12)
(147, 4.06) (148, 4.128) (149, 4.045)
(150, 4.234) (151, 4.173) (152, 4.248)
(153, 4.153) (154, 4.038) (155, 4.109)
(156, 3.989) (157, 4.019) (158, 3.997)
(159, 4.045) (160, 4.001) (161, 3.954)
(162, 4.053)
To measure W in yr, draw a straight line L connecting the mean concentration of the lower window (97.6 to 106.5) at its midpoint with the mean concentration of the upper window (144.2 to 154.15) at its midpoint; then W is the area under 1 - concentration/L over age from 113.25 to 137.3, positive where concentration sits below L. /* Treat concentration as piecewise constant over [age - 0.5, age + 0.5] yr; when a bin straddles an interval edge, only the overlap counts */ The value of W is 7.4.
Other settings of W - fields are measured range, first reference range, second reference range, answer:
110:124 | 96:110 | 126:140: 1.0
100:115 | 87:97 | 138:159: 1.3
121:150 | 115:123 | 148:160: 4.1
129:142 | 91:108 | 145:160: 4.2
